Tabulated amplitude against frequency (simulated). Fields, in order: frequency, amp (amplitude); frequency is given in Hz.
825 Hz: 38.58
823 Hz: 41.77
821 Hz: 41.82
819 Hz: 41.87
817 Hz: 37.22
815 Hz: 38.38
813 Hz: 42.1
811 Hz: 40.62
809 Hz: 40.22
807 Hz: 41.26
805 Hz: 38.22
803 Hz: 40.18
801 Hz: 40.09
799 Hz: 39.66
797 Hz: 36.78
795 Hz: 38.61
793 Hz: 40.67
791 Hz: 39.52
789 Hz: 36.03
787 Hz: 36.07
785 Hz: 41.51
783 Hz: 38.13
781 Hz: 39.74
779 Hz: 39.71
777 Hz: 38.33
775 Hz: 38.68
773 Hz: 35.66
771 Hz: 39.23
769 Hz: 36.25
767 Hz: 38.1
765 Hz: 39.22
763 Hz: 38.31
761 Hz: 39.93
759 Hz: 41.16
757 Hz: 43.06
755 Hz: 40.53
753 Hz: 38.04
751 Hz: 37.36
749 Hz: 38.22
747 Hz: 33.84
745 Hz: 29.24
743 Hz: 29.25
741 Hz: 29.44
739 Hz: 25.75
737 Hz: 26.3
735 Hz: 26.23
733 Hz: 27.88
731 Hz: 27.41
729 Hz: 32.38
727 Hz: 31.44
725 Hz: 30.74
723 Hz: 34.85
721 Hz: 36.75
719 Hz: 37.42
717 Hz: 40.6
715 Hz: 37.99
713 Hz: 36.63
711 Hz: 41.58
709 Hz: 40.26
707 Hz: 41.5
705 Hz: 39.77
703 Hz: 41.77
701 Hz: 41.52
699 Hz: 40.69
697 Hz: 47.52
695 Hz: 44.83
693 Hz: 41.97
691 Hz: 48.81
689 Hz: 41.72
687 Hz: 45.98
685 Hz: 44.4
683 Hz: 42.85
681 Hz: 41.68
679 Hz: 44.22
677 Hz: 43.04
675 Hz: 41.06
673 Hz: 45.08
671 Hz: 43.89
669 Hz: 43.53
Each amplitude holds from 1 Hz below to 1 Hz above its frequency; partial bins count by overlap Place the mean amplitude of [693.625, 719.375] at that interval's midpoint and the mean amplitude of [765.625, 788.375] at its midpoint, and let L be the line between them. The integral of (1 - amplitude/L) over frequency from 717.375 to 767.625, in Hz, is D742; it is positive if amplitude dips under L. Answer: 6.9 Hz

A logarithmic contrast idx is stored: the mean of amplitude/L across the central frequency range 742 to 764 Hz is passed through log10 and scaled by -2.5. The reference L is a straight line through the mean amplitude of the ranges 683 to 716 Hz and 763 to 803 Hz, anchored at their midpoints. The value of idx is 0.08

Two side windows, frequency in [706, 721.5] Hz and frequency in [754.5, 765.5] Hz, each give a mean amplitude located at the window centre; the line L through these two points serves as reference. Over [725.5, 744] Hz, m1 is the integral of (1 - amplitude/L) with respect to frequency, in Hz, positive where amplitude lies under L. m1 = 5.2 Hz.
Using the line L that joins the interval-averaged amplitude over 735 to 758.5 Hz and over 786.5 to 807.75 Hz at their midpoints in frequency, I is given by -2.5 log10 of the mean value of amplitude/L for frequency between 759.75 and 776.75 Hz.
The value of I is -0.07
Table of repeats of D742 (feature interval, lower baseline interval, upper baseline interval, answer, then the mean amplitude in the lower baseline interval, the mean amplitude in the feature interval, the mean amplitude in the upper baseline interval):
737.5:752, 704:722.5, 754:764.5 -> 3.0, 39.1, 31.7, 40.5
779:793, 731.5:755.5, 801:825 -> -0.7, 31.6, 38.7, 40.2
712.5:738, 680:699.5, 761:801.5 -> 5.6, 44.1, 32.7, 38.5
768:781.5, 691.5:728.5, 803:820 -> 0.5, 39.4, 38.2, 40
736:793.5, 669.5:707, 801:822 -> 6.4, 43.3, 36.8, 40.2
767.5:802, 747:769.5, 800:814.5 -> 1.0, 38.9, 38.5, 40.3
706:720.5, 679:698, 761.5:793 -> 1.2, 44.4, 39.3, 38.4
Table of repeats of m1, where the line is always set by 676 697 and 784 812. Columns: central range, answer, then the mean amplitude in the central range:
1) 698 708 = 0.5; 41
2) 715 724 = 1.1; 37.5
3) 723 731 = 2.1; 31.4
